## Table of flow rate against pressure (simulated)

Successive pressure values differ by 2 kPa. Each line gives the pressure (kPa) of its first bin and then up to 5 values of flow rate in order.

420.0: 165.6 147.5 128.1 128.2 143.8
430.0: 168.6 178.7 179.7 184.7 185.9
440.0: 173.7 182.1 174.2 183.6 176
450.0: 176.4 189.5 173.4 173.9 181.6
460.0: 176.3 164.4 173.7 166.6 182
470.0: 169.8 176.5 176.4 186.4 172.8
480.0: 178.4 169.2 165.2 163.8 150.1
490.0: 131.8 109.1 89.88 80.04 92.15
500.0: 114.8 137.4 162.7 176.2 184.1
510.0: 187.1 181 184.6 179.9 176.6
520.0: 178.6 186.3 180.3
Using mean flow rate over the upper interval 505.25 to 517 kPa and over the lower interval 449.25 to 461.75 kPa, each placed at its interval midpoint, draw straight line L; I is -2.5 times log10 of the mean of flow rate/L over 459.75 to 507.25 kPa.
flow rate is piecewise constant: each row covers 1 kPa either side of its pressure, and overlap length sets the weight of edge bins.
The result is 0.18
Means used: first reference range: 178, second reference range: 182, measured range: 153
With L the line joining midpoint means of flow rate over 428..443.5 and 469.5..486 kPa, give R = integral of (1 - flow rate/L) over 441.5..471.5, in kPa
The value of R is -0.2 kPa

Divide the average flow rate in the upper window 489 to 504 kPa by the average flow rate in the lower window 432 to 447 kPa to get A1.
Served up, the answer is 0.62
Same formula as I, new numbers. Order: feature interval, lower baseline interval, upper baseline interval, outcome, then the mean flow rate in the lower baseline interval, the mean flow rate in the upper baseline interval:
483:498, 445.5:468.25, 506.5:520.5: 0.393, 176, 182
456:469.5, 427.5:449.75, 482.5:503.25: -0.136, 176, 125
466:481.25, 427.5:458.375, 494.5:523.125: -0.055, 177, 158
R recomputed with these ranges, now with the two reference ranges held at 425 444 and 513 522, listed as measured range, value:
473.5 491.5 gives 1.2 kPa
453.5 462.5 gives -0.1 kPa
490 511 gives 5.3 kPa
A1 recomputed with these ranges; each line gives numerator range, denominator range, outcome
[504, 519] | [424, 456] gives 1.05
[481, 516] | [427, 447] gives 0.84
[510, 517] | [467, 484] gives 1.04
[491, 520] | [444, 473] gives 0.84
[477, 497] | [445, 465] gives 0.80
